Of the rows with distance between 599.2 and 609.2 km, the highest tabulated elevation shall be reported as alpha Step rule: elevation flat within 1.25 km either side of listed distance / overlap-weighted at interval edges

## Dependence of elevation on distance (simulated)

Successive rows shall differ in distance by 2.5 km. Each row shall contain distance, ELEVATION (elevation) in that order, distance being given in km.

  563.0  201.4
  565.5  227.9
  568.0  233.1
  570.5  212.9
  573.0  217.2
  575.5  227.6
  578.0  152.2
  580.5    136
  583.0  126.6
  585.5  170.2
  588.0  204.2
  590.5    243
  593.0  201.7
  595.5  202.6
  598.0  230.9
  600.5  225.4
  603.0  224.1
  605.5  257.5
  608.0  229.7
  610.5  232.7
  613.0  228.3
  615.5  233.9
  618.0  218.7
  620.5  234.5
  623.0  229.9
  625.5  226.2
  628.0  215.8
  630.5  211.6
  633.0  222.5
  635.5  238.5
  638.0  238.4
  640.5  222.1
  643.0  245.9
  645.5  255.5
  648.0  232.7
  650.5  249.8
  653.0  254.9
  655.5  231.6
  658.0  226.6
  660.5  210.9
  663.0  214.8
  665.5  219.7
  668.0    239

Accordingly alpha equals 257.5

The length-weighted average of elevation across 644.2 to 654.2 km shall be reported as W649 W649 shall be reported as 248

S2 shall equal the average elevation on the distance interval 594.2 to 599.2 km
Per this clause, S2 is 216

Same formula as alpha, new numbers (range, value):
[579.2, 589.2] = 204.2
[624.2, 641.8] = 238.5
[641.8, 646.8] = 255.5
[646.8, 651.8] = 249.8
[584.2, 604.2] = 243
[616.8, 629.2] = 234.5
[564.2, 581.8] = 233.1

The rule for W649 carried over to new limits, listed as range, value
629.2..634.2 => 217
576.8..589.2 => 158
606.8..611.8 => 231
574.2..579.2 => 191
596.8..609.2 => 234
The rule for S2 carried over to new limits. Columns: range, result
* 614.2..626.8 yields 229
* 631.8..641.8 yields 230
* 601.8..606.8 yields 241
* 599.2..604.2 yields 225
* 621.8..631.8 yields 221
